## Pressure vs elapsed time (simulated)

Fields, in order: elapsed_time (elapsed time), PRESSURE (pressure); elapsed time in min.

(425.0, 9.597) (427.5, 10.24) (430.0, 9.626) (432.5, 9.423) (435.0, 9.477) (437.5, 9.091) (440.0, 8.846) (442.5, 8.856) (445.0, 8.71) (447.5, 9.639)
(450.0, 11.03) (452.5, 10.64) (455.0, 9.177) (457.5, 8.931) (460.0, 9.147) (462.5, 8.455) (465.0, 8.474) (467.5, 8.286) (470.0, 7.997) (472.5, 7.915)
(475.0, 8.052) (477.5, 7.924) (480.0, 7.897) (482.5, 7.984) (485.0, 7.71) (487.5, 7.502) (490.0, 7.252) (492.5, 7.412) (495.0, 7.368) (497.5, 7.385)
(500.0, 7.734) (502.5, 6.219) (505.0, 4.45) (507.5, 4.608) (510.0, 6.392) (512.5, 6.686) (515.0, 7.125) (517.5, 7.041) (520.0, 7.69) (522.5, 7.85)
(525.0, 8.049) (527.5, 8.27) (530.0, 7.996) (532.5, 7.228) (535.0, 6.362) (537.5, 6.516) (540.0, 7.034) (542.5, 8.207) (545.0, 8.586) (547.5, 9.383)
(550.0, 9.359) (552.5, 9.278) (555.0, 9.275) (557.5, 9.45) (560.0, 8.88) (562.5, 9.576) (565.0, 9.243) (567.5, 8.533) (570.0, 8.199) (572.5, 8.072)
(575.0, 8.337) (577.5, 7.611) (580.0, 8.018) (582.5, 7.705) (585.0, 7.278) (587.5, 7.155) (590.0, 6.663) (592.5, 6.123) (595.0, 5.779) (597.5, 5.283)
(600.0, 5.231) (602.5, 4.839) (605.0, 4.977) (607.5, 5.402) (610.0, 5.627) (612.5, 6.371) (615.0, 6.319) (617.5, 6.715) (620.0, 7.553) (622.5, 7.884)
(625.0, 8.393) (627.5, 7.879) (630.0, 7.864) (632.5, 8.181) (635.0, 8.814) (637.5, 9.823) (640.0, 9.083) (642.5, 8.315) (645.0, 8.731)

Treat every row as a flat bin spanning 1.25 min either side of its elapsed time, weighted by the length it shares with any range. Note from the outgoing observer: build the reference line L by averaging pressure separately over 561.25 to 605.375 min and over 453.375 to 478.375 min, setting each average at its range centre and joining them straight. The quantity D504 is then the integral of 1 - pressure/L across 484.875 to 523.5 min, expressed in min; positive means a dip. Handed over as 5.7 min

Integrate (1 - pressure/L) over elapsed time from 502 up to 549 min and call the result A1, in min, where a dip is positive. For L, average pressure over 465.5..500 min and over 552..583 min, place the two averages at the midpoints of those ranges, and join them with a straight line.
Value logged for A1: 6.0 min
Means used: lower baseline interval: 7.76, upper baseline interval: 8.64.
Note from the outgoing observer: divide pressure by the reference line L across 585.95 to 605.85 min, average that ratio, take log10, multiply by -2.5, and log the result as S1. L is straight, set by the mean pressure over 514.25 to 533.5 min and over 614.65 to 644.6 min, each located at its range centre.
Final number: 0.349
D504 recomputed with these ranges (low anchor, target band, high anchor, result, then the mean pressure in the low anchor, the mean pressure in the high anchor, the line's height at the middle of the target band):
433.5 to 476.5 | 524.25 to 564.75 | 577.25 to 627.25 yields -4.8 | 8.98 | 6.55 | 7.5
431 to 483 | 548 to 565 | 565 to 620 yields -4.6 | 8.87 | 6.76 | 7.32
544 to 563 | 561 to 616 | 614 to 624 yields 8.4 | 9.22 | 7.17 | 8.12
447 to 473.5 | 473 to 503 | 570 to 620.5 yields 3.4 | 9.06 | 6.58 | 8.55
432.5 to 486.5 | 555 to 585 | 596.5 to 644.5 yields -3.3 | 8.78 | 7.12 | 7.64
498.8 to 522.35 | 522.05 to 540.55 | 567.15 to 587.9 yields -1.3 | 6.5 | 7.88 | 6.93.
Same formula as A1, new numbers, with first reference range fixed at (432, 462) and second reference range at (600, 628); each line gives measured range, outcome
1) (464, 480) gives 1.54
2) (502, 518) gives 4.35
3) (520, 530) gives 0.01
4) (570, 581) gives -1.40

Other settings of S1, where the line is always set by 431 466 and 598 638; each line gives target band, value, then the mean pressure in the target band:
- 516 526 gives 0.09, 7.63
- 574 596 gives 0.03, 7.19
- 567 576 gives -0.10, 8.26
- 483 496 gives 0.17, 7.48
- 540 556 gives -0.13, 8.86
